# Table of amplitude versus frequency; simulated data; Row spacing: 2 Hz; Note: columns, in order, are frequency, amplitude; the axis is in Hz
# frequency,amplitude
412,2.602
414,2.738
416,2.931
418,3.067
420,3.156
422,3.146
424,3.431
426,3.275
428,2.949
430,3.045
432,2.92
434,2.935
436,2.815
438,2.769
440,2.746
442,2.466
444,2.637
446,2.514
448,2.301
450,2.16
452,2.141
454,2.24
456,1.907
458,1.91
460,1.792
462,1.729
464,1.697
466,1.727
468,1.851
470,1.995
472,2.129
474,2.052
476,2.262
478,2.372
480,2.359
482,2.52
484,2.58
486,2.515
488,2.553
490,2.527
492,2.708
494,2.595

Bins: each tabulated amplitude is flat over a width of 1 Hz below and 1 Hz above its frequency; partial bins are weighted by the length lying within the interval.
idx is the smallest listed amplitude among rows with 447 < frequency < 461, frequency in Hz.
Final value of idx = 1.792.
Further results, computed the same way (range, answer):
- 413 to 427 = 2.738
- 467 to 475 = 1.851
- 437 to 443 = 2.466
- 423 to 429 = 2.949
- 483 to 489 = 2.515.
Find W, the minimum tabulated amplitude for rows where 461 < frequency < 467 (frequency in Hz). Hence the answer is 1.697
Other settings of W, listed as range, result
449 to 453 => 2.141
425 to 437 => 2.815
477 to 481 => 2.359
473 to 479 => 2.052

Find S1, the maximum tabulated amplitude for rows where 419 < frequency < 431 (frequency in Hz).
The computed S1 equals 3.431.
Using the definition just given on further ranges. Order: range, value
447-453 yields 2.301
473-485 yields 2.58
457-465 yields 1.91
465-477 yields 2.262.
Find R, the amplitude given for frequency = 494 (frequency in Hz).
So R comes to 2.595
